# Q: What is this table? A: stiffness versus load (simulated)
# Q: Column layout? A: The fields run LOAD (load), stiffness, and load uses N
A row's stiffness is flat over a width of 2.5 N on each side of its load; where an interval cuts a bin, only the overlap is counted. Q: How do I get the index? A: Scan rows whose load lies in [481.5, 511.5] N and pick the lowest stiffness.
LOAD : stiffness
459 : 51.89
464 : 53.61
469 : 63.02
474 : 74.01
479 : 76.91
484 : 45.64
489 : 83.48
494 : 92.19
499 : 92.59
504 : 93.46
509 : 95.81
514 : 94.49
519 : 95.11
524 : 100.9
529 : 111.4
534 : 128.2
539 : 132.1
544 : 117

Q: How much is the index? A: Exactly 45.64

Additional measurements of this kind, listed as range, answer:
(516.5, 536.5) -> 95.11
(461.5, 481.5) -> 53.61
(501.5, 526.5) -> 93.46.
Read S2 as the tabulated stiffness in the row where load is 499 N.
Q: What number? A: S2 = 92.59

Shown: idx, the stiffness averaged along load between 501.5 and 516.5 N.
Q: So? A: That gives 94.6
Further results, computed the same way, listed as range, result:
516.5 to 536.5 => 109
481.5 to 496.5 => 73.8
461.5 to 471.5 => 58.3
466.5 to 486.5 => 64.9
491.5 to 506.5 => 92.7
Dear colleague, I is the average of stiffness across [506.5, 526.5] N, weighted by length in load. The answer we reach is 96.6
